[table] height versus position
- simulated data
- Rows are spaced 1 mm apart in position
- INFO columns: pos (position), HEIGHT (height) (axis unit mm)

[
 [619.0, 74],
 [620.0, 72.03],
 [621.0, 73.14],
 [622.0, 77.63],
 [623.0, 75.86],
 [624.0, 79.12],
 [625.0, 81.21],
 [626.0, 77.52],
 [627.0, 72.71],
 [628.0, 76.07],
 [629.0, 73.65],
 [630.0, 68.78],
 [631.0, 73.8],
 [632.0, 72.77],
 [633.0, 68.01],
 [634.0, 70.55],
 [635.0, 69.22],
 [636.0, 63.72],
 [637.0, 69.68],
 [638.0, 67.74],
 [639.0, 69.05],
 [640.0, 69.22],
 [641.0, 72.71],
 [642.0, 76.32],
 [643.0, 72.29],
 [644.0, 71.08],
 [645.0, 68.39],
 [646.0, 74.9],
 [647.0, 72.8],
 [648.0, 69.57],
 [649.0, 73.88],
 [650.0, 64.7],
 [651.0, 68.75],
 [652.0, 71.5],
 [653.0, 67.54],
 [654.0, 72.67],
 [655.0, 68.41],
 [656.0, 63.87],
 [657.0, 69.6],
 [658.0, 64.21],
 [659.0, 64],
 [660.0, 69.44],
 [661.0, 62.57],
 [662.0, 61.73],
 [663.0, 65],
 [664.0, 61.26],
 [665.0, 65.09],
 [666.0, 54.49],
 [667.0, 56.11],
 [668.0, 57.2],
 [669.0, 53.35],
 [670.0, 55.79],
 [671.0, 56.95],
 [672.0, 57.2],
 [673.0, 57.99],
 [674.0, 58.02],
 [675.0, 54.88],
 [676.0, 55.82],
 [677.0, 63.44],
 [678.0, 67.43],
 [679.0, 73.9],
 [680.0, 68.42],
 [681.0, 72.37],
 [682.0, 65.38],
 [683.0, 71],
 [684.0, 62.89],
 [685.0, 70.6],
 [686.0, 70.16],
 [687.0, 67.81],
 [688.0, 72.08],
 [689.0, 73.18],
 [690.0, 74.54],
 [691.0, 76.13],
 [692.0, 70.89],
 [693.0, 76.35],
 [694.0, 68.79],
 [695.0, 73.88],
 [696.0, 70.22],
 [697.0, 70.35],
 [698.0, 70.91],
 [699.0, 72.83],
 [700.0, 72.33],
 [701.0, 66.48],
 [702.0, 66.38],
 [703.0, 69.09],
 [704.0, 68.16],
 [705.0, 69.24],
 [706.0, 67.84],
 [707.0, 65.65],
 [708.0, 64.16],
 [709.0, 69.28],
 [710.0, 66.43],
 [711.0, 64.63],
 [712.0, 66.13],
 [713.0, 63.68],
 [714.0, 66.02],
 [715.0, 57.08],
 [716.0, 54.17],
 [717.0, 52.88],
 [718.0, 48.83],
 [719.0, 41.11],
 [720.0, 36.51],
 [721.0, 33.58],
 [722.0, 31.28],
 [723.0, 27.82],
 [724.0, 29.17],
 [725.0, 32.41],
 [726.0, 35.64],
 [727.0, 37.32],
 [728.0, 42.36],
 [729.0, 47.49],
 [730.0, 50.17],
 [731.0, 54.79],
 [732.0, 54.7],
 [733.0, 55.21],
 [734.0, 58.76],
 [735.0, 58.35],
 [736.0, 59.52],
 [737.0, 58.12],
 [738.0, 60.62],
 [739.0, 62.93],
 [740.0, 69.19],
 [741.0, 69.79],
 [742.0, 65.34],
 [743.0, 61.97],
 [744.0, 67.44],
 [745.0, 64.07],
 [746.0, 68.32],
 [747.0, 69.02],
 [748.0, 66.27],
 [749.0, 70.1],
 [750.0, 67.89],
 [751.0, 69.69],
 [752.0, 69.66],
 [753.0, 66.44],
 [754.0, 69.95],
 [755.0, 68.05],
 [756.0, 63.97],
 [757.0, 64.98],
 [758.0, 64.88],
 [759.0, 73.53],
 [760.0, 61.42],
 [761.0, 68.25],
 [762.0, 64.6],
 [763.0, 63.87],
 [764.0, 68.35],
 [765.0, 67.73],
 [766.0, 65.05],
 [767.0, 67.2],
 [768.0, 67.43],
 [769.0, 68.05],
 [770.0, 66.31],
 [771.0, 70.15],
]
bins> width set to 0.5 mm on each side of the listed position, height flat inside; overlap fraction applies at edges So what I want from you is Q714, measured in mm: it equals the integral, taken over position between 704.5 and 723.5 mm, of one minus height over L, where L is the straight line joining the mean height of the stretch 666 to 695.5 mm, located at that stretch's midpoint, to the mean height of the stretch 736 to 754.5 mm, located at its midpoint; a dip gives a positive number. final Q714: 3.1 mm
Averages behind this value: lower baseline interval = 65.4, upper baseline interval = 66.3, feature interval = 55.1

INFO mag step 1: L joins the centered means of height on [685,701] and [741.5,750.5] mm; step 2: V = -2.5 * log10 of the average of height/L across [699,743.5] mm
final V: 0.23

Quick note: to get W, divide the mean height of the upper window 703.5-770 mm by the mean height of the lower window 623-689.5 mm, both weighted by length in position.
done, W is 0.88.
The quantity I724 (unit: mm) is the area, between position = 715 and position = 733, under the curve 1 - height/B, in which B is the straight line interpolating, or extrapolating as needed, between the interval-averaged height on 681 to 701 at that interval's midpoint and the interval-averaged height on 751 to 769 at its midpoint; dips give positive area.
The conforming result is 6.9 mm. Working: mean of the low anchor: 71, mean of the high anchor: 66.9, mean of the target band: 42.6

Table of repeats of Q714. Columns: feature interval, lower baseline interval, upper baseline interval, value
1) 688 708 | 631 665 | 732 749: -1.4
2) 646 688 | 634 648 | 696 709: 3.0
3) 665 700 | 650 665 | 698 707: 1.0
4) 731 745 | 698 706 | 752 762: 1.3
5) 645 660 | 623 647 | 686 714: 0.5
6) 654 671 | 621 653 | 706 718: 1.6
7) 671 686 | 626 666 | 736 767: 0.9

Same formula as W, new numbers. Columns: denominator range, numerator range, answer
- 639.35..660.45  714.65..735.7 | 0.64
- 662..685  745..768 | 1.09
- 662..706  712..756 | 0.85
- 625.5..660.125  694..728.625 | 0.81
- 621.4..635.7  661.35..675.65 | 0.79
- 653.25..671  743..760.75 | 1.08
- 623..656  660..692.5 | 0.90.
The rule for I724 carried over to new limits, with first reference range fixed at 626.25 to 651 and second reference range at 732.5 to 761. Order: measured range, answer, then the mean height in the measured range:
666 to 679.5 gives 2.0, 58.9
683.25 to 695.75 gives -0.6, 71.4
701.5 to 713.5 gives 0.1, 66.7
